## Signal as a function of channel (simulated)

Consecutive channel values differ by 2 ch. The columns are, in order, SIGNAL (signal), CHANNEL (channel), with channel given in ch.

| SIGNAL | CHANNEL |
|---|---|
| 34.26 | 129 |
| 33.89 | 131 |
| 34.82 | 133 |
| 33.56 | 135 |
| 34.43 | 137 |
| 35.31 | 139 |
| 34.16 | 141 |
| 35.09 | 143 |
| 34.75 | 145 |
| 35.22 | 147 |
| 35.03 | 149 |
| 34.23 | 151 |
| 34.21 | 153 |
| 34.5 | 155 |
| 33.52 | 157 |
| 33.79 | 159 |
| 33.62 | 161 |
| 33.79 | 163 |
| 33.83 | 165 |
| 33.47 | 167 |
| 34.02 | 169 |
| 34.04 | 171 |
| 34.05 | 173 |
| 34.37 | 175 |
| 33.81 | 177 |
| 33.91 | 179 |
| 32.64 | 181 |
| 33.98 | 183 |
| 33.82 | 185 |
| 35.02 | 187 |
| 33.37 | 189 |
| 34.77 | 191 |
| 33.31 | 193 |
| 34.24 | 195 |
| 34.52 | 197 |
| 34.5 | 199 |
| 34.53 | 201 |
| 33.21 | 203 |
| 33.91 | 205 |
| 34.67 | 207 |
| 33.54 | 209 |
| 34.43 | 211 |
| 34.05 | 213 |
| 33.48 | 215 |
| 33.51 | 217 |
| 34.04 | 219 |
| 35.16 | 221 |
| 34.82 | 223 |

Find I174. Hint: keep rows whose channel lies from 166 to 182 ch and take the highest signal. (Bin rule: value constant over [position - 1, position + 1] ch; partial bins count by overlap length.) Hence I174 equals 34.37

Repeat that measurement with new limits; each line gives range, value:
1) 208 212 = 34.43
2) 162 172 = 34.04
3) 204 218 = 34.67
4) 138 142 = 35.31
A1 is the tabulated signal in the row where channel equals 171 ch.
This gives 34.04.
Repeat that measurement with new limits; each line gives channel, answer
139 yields 35.31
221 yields 35.16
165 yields 33.83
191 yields 34.77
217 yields 33.51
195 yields 34.24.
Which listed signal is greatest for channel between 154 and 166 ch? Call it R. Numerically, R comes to 34.5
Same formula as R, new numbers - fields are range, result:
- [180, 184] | 33.98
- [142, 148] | 35.22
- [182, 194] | 35.02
